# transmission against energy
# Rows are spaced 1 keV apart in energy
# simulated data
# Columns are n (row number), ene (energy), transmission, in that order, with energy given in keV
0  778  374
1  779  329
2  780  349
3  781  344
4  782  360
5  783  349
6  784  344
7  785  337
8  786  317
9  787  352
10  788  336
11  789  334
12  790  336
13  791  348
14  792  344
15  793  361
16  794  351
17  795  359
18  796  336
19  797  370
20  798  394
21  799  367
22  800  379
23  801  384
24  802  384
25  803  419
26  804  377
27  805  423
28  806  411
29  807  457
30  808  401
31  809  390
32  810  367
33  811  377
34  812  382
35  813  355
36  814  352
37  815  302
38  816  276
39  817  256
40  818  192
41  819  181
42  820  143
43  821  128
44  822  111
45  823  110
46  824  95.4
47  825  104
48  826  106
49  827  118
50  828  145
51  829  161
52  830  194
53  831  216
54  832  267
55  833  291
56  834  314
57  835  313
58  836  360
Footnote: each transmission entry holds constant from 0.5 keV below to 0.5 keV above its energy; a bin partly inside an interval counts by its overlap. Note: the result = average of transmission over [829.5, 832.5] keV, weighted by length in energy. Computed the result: 226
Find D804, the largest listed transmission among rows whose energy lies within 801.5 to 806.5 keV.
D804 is 423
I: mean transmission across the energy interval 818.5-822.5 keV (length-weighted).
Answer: 141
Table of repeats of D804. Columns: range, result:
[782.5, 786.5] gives 349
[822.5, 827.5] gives 118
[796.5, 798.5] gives 394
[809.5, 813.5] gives 382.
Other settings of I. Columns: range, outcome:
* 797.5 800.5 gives 380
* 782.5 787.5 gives 340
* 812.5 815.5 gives 336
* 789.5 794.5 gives 348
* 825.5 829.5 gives 132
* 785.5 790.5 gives 335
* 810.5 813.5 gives 371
